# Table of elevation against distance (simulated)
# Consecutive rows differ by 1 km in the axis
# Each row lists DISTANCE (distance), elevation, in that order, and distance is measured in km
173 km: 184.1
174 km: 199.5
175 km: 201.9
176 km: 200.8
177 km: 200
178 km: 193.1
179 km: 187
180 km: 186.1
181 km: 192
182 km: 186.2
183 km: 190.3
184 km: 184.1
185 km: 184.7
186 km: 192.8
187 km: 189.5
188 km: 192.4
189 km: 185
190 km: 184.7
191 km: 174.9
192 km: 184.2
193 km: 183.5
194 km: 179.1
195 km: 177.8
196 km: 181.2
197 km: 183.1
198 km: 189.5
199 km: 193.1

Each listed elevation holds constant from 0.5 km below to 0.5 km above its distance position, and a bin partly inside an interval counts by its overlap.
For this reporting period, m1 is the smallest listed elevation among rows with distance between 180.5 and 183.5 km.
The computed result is 186.2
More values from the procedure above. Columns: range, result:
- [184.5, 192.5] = 174.9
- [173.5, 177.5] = 199.5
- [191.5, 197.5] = 177.8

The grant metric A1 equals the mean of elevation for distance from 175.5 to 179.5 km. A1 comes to 195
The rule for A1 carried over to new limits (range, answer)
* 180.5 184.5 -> 188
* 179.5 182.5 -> 188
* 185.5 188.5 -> 192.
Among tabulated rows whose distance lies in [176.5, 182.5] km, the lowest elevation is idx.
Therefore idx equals 186.1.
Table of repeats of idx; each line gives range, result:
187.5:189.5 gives 185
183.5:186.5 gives 184.1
